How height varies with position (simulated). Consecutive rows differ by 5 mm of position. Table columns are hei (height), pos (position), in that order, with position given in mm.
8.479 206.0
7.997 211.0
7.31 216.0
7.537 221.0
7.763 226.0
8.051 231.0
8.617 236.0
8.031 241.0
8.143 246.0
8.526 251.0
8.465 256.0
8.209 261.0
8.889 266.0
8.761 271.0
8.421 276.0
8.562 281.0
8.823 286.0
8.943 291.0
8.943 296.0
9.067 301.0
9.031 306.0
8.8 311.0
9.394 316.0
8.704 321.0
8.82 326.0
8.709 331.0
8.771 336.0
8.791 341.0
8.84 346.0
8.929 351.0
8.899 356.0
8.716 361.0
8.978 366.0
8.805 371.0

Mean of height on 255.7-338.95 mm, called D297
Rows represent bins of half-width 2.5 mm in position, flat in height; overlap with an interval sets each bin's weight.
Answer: 8.79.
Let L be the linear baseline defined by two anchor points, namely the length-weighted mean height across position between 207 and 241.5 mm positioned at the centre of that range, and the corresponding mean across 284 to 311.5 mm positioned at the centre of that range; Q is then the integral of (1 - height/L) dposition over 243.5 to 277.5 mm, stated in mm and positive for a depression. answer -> -0.3 mm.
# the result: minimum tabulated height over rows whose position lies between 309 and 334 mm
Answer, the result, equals 8.704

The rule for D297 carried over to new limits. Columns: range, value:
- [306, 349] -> 8.86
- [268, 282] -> 8.59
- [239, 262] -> 8.28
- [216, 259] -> 8.09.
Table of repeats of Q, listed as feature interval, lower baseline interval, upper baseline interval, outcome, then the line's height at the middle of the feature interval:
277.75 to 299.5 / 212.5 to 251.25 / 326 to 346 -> -1.1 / 8.41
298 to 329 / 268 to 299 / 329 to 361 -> -0.6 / 8.78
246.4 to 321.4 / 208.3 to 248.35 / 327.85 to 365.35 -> -3.6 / 8.35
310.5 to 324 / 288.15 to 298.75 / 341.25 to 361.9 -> -0.1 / 8.9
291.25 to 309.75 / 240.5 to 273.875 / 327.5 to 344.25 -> -0.8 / 8.63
